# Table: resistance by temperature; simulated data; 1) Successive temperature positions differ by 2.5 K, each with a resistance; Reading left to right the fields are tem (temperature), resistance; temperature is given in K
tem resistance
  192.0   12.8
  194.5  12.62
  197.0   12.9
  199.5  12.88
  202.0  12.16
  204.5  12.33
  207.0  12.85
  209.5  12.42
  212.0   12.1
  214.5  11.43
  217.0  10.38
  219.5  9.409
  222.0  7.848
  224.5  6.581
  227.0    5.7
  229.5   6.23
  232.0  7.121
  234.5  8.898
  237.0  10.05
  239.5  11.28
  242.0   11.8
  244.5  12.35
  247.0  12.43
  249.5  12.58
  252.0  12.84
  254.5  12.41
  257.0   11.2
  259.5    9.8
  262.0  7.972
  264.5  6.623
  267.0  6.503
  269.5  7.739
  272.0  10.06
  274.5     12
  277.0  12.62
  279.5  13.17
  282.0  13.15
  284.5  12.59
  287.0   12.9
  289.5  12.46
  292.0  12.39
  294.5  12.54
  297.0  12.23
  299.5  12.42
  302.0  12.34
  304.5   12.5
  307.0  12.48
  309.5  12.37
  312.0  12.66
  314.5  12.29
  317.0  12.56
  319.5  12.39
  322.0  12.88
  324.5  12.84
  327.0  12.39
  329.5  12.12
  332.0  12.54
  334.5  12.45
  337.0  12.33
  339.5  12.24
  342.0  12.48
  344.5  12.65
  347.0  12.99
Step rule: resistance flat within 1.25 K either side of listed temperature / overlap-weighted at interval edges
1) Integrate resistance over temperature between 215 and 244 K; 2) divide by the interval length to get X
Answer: 8.83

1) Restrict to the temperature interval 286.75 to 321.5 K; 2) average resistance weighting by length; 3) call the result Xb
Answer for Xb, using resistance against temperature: 12.5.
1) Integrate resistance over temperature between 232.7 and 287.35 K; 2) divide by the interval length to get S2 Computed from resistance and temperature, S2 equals 10.9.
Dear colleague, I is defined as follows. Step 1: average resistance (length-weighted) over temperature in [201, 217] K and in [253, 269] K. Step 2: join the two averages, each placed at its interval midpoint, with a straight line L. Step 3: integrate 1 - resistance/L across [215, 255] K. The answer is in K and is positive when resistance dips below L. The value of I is 2.2 K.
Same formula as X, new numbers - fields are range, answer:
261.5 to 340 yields 11.8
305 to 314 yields 12.5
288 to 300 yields 12.4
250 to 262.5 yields 11.1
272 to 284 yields 12.4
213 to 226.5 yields 8.99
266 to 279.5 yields 10.2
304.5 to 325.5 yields 12.6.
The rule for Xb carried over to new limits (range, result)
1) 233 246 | 10.8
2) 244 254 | 12.6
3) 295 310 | 12.4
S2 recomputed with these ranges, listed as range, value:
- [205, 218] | 11.9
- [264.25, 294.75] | 11.2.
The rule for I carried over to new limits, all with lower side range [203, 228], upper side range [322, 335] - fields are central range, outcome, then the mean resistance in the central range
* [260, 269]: 3.10 K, 7.32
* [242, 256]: -2.03 K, 12.4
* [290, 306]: -0.72 K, 12.4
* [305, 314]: -0.27 K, 12.5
